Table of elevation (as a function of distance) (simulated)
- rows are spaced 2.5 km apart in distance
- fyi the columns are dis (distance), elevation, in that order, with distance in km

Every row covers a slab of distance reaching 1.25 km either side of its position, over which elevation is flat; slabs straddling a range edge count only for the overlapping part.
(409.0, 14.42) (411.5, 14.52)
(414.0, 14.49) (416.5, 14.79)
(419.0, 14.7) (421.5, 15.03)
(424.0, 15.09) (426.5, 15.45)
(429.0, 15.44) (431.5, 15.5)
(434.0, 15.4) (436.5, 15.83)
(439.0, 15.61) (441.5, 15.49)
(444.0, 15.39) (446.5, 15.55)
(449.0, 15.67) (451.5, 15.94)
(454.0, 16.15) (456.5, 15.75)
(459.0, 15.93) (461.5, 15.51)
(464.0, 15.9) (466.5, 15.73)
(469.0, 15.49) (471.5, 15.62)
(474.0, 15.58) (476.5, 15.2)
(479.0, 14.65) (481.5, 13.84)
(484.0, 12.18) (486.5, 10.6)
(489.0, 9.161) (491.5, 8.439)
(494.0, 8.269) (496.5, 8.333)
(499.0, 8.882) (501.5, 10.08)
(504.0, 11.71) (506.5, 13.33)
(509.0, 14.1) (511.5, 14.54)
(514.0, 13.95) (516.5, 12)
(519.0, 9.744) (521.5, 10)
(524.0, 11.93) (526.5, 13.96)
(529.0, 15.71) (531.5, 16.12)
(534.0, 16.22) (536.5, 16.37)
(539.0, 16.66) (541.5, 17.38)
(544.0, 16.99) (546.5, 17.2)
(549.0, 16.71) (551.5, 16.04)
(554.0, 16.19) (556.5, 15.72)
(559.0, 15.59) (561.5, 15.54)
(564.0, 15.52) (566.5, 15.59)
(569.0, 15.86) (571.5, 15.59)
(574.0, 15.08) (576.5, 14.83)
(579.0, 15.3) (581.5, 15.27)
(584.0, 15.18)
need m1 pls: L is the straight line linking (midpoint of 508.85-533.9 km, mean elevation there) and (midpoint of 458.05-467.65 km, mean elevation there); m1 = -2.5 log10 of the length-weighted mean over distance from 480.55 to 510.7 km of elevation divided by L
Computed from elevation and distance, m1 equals 0.31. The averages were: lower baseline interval 15.8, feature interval 10.8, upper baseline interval 13.3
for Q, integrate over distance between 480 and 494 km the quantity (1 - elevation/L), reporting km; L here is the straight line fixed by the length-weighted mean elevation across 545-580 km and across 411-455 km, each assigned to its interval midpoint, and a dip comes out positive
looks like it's 4.4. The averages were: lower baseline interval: 15.3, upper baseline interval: 15.8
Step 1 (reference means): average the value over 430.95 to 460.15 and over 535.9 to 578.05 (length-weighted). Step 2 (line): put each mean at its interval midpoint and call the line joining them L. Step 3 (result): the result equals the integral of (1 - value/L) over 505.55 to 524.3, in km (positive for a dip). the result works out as 4.1 km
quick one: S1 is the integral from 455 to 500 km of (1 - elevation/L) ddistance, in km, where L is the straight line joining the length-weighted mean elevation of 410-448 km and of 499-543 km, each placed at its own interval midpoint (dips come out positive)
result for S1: 4.1 km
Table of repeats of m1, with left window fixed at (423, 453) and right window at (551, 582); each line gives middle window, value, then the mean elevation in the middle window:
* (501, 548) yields 0.10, 14.2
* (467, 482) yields 0.03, 15.2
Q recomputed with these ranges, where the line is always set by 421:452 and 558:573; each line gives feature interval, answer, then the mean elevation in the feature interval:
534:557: -1.5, 16.6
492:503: 4.7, 8.92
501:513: 2.0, 12.9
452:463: -0.2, 15.8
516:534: 2.9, 13.1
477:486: 1.2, 13.4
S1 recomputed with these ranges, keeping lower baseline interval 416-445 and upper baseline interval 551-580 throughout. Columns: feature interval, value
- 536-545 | -0.8 km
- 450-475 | -0.6 km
